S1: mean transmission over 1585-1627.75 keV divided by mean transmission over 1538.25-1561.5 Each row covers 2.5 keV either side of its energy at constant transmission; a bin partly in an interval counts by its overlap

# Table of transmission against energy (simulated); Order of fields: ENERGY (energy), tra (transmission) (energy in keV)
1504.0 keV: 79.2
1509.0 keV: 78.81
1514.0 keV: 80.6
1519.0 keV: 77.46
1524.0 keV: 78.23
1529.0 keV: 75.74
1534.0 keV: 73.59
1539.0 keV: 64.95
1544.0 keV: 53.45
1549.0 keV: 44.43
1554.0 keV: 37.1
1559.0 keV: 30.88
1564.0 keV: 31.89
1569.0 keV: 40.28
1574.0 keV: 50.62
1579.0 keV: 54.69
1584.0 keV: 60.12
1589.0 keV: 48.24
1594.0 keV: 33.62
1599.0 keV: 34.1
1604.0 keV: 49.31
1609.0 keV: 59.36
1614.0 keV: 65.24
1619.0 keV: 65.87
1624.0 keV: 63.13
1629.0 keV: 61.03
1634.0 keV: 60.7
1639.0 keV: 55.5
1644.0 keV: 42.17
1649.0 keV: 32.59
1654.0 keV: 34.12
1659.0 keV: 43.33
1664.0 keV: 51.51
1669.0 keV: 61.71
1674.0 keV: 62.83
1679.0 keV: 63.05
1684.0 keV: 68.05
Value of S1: 1.2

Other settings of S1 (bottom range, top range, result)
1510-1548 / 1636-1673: 0.66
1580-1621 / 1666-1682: 1.20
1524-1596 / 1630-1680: 0.99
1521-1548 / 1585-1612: 0.68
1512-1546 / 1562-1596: 0.64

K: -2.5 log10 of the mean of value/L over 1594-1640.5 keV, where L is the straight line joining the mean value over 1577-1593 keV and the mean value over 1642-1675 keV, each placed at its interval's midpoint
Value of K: -0.13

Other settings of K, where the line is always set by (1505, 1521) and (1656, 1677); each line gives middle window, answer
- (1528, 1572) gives 0.43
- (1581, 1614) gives 0.32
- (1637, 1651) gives 0.32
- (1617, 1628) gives -0.04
